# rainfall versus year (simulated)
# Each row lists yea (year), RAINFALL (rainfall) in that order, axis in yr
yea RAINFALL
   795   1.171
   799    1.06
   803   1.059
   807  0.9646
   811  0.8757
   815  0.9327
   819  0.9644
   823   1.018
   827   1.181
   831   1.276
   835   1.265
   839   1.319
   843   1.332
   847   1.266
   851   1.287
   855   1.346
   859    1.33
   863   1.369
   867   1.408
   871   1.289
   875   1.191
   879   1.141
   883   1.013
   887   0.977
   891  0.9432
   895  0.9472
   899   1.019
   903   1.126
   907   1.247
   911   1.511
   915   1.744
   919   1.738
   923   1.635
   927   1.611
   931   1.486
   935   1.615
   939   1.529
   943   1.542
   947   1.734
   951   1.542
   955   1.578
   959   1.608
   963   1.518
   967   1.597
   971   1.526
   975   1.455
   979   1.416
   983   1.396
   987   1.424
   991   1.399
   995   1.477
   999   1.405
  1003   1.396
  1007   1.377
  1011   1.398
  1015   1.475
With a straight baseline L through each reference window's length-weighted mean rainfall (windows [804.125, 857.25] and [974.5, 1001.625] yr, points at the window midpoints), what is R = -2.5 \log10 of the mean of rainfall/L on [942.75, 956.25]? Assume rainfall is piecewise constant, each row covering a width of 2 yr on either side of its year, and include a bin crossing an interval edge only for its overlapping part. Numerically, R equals -0.184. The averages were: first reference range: 1.16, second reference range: 1.42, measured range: 1.61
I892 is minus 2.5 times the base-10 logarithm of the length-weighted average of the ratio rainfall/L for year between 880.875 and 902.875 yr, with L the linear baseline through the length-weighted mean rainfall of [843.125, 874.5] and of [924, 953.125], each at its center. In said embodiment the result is 0.40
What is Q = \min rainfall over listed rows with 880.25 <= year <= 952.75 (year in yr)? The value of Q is 0.9432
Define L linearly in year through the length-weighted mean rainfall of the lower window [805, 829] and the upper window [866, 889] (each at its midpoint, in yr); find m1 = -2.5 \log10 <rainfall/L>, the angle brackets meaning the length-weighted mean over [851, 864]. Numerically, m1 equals -0.21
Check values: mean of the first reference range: 0.989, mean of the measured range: 1.34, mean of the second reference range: 1.16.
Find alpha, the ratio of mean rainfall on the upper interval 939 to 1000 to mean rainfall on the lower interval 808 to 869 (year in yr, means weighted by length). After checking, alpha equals 1.25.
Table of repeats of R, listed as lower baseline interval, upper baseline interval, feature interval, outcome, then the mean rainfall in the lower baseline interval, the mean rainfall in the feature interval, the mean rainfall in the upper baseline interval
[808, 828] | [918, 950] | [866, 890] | 0.13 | 0.984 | 1.15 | 1.61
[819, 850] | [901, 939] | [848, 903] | 0.16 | 1.22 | 1.17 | 1.52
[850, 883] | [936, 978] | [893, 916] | 0.13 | 1.28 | 1.24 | 1.56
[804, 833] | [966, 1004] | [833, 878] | -0.16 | 1.03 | 1.31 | 1.45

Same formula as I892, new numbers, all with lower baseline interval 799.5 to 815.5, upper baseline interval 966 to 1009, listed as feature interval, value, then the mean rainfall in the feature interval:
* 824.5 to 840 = -0.204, 1.25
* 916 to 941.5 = -0.243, 1.61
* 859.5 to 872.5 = -0.205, 1.35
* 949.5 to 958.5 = -0.162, 1.57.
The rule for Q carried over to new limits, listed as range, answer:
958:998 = 1.396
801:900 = 0.8757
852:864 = 1.33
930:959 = 1.486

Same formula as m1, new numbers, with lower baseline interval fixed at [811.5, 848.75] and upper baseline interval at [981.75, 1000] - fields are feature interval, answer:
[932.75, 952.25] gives -0.19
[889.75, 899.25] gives 0.30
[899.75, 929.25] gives -0.15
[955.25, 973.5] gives -0.13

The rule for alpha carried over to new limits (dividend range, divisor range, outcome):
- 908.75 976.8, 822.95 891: 1.29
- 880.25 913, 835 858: 0.84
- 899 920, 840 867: 1.07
